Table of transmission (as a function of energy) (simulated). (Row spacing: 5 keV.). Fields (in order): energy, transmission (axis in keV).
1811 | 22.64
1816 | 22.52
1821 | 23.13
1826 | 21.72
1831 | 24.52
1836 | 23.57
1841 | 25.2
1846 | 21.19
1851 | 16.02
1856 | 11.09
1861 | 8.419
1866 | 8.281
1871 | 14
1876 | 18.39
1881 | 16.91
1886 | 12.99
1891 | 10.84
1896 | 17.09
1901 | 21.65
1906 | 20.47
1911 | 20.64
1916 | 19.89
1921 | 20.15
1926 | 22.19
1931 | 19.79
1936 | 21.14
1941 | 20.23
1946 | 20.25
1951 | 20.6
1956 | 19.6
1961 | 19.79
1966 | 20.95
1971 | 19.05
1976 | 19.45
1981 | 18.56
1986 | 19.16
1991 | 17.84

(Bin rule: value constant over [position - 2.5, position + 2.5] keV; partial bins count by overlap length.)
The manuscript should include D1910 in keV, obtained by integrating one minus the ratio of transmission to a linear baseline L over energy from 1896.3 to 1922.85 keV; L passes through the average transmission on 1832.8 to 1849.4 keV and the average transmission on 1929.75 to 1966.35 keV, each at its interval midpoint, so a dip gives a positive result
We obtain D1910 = 1.20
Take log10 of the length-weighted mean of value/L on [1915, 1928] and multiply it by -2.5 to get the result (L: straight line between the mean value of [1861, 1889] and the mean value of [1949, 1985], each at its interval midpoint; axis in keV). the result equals -0.24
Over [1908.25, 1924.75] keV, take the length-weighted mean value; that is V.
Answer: 20.4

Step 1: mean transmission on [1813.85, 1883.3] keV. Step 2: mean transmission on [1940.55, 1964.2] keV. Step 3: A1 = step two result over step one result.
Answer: 1.11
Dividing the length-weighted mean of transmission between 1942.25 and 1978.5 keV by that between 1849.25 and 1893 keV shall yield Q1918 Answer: 1.5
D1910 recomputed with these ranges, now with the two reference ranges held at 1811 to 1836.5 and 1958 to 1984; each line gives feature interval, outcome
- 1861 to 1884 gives 8.5 keV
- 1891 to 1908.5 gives 2.3 keV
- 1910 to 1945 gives 0.0 keV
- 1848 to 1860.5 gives 5.2 keV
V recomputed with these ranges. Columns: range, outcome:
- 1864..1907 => 15.5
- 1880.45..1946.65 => 18.9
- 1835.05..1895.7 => 15.4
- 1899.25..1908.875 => 21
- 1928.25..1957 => 20.3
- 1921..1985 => 20.1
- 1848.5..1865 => 11.5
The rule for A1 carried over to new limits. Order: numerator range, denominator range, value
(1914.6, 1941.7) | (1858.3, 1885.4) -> 1.57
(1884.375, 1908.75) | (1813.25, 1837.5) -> 0.73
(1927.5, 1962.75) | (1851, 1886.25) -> 1.55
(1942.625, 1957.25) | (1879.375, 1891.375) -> 1.46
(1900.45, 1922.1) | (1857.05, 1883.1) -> 1.57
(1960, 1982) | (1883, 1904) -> 1.24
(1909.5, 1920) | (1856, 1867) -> 2.25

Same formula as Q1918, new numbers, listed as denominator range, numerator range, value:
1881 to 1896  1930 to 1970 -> 1.49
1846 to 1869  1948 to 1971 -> 1.66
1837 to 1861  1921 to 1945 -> 1.17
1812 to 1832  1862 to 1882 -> 0.60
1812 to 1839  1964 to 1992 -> 0.83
